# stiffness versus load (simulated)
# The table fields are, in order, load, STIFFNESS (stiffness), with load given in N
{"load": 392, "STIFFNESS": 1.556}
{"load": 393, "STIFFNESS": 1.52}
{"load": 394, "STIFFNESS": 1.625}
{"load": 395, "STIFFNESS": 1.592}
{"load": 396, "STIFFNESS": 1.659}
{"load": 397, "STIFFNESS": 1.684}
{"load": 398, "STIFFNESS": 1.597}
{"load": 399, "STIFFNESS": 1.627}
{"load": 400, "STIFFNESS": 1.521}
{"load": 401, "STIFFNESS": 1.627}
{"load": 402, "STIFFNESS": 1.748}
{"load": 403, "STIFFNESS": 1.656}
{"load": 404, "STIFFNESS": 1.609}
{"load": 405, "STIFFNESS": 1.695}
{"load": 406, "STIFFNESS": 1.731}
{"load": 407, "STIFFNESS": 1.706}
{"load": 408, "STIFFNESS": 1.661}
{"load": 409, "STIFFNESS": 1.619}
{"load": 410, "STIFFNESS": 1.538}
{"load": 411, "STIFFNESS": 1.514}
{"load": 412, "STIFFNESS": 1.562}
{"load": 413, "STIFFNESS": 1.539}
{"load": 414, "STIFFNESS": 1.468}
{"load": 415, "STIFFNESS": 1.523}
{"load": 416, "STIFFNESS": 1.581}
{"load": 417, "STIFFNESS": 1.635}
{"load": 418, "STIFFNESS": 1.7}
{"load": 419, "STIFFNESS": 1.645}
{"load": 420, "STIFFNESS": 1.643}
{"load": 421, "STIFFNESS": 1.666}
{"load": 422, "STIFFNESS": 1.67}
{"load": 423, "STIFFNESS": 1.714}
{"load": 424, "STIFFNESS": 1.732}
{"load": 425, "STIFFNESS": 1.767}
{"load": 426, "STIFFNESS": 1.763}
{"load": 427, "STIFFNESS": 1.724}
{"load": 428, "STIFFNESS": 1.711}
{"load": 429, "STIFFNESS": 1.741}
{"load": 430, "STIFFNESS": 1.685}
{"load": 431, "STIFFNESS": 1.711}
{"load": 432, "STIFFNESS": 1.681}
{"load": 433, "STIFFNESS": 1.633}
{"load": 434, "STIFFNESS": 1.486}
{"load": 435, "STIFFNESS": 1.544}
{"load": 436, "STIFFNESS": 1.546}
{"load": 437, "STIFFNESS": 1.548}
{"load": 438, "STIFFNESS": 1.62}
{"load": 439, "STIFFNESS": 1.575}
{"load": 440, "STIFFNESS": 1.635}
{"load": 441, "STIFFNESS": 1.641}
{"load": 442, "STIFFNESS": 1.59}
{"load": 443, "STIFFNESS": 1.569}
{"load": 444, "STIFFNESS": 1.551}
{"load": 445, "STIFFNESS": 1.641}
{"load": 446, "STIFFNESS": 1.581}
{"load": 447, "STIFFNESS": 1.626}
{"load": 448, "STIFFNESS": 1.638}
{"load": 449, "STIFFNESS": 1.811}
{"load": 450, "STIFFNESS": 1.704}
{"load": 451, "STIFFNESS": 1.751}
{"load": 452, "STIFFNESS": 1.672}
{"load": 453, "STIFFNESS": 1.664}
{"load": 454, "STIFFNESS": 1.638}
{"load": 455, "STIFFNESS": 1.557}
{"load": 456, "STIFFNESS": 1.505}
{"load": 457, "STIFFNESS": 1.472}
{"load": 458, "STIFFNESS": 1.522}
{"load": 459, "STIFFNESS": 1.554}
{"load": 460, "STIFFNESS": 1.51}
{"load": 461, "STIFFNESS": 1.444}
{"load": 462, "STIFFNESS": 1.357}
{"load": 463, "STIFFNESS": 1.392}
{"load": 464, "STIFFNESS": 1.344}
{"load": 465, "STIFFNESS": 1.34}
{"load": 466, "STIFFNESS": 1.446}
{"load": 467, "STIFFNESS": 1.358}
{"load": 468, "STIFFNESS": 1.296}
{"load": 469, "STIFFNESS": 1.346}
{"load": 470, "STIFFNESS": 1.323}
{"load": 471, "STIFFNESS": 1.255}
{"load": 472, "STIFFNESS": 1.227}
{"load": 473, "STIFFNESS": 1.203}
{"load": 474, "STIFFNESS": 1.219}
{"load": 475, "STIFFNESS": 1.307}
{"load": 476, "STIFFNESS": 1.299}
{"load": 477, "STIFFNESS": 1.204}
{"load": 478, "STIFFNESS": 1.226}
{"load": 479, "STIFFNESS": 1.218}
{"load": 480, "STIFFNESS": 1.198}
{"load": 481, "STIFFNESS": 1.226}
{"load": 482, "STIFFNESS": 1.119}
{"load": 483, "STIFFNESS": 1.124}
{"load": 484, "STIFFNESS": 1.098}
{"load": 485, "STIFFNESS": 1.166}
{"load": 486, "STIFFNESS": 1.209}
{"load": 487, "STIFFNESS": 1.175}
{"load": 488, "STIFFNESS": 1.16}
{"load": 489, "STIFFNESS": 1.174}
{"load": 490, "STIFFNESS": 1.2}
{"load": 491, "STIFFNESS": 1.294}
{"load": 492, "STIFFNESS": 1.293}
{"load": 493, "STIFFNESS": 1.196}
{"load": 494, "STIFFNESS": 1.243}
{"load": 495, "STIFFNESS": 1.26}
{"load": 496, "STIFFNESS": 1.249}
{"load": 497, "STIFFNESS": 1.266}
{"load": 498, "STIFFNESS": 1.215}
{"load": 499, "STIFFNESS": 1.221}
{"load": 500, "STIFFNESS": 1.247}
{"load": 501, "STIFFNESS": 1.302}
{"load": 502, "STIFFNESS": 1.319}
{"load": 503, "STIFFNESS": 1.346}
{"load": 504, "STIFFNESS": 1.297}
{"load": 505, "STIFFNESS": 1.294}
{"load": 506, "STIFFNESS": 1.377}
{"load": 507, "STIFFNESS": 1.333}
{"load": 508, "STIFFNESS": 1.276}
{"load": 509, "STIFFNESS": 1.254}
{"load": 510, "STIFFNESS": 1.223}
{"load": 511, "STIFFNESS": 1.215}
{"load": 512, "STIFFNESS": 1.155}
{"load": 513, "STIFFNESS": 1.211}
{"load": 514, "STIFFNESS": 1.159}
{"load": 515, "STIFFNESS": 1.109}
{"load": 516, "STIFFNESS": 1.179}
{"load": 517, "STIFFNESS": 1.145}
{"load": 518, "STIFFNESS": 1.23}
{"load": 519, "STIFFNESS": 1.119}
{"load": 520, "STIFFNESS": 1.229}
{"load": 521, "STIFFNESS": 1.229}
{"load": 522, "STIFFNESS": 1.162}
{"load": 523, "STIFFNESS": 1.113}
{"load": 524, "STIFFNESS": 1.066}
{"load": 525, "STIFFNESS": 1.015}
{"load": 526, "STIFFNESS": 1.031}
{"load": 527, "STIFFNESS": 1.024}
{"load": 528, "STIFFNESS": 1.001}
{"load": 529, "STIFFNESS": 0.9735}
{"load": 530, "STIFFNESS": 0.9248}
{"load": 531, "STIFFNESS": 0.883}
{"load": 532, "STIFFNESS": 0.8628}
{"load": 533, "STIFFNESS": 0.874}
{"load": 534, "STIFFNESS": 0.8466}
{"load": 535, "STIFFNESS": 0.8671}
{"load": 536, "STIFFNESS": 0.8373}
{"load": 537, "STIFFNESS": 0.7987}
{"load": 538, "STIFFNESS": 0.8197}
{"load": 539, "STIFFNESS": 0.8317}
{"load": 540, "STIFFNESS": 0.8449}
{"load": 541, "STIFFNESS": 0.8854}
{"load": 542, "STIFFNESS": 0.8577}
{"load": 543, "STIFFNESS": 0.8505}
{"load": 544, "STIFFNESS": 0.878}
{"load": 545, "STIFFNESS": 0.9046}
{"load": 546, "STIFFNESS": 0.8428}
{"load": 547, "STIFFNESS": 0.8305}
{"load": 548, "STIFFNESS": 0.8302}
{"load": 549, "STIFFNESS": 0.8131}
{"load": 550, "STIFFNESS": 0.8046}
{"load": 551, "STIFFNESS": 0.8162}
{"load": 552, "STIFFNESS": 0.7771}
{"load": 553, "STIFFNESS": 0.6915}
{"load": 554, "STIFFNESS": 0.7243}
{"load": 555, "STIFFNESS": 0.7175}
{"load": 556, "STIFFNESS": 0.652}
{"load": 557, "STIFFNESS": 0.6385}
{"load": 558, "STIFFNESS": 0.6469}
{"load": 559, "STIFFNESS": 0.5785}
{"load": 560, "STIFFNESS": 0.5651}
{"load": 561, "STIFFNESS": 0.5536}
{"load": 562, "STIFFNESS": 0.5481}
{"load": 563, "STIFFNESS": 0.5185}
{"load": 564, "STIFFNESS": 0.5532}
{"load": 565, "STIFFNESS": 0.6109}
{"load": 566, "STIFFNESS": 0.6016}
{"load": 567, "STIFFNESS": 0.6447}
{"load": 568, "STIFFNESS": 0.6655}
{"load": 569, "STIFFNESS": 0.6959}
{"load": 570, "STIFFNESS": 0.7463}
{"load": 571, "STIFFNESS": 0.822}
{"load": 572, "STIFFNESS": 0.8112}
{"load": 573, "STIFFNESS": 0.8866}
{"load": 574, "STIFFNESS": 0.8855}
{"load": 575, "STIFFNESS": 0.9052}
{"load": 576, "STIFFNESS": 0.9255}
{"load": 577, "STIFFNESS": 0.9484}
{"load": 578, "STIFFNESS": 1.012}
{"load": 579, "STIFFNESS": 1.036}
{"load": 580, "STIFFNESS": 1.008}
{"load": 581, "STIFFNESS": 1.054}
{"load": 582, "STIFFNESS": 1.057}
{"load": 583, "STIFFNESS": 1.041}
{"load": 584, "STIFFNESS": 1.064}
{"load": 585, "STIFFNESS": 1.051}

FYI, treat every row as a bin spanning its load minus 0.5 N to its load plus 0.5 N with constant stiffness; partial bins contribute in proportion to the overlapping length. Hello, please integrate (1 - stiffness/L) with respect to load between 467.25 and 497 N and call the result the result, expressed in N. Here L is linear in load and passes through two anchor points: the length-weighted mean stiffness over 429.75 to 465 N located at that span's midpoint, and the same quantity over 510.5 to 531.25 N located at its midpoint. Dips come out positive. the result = 2.8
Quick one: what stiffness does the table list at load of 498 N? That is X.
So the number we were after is 1.215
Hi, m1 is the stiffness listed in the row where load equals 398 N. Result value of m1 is 1.597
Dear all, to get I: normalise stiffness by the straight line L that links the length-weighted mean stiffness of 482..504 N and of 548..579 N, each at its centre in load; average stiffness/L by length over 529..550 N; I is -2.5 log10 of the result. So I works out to 0.05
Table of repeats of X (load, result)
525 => 1.015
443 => 1.569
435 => 1.544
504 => 1.297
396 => 1.659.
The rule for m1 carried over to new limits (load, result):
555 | 0.7175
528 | 1.001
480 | 1.198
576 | 0.9255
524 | 1.066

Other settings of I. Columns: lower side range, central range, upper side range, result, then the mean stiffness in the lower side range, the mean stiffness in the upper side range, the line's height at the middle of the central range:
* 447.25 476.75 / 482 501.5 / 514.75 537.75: 0.033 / 1.45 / 1.02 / 1.25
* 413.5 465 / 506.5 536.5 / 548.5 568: -0.140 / 1.61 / 0.656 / 0.95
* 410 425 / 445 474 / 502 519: -0.025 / 1.62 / 1.24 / 1.44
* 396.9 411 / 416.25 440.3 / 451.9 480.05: -0.081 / 1.64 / 1.38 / 1.54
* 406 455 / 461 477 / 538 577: 0.043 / 1.64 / 0.75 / 1.37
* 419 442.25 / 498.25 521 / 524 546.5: -0.146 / 1.65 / 0.897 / 1.08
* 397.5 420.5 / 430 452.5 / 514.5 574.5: -0.139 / 1.62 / 0.848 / 1.43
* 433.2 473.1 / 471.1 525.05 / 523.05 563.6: -0.057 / 1.52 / 0.813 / 1.17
